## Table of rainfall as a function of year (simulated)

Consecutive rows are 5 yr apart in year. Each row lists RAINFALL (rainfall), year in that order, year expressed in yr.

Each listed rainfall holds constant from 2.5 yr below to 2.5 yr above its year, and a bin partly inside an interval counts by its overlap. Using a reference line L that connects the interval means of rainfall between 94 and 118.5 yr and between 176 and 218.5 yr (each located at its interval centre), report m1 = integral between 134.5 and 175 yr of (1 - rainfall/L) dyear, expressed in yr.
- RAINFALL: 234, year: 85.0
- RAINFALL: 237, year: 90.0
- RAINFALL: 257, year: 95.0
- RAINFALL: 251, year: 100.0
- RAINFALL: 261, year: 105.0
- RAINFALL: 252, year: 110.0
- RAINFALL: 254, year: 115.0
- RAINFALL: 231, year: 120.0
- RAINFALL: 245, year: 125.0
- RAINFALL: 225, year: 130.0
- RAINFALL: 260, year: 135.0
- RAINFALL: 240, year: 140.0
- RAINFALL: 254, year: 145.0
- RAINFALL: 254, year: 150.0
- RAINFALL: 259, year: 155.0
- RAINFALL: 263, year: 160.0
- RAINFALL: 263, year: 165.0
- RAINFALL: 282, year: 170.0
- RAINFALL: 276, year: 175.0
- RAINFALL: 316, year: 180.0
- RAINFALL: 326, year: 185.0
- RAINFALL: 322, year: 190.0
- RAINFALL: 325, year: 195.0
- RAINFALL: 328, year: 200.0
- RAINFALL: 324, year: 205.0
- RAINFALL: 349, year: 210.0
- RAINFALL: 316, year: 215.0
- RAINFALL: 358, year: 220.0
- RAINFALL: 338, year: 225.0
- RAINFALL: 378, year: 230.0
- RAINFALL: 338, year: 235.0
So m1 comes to 4.4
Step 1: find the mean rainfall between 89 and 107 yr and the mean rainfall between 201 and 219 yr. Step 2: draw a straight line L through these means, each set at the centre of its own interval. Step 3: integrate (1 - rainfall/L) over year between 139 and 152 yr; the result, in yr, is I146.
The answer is 1.6 yr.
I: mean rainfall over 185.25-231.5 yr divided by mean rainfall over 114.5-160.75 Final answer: 1.36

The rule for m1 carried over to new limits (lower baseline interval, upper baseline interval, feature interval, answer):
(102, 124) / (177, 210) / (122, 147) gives 2.32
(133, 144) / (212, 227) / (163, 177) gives 0.50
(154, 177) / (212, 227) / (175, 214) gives -2.26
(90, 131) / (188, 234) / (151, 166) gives 1.53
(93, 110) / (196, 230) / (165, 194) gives 1.09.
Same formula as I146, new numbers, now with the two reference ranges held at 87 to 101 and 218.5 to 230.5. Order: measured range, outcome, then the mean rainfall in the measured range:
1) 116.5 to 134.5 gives 2.3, 238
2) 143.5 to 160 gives 2.1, 257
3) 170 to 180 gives 0.8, 288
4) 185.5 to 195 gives 0.1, 324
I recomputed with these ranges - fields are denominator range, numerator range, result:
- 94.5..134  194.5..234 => 1.38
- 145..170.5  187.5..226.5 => 1.27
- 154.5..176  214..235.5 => 1.30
